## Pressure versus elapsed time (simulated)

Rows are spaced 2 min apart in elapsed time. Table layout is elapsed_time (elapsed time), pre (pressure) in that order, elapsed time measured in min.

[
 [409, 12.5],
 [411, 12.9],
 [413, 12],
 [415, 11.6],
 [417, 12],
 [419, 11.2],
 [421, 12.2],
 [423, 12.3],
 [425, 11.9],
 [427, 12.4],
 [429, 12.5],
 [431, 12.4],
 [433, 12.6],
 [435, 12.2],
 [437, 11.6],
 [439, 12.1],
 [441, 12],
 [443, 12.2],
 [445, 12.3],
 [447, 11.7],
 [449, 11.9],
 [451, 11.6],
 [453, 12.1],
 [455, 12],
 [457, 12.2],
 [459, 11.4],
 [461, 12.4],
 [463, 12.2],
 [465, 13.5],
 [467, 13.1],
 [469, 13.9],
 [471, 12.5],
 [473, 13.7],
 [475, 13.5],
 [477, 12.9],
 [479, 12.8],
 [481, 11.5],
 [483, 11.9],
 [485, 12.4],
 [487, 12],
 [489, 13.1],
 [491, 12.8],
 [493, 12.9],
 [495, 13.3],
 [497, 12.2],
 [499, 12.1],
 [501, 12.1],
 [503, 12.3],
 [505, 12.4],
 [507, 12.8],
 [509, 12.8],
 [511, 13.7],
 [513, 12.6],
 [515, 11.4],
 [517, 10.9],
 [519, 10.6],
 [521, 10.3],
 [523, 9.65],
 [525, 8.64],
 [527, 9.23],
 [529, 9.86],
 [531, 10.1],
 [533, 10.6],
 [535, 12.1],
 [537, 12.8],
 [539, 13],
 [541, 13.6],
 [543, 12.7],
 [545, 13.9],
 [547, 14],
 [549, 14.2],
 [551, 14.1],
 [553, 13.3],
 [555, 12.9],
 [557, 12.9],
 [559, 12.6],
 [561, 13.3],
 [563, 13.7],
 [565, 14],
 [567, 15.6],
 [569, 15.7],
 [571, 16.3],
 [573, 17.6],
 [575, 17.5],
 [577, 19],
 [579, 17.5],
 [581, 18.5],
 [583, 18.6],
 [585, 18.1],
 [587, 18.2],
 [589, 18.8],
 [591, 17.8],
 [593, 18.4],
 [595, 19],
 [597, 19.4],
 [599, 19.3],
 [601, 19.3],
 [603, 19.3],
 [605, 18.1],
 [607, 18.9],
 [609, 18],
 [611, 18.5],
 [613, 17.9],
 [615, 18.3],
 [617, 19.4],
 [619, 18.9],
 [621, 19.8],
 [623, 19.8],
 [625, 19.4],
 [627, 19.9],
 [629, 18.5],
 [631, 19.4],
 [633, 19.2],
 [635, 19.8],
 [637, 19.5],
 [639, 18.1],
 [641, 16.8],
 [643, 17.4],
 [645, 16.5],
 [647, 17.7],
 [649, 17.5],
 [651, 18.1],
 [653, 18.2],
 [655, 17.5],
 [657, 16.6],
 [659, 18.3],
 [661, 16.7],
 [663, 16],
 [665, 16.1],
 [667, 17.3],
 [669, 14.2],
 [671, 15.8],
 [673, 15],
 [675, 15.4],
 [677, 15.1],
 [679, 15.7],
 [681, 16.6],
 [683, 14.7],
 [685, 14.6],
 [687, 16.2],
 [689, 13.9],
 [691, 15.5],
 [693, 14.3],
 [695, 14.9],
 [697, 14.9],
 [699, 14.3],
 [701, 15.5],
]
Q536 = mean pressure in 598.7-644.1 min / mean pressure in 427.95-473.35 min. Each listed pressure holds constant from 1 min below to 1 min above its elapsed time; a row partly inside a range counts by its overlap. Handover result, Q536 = 1.53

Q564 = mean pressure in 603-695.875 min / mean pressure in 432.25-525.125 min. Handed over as 1.41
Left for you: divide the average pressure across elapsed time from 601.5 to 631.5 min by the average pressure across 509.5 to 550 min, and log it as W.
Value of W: 1.62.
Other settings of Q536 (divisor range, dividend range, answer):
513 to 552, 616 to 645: 1.62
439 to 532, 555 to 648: 1.48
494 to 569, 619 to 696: 1.38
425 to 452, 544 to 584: 1.26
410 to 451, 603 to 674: 1.48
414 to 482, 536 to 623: 1.35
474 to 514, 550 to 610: 1.34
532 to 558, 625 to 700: 1.28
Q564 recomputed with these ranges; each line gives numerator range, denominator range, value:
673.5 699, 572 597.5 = 0.83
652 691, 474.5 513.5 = 1.27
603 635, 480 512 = 1.52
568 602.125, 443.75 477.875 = 1.45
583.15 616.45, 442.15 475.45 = 1.49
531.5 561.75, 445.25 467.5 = 1.07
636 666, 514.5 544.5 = 1.57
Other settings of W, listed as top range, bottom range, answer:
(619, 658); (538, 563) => 1.38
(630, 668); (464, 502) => 1.39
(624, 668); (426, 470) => 1.46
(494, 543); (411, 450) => 0.96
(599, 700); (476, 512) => 1.37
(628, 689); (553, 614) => 0.99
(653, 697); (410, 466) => 1.30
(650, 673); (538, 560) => 1.25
